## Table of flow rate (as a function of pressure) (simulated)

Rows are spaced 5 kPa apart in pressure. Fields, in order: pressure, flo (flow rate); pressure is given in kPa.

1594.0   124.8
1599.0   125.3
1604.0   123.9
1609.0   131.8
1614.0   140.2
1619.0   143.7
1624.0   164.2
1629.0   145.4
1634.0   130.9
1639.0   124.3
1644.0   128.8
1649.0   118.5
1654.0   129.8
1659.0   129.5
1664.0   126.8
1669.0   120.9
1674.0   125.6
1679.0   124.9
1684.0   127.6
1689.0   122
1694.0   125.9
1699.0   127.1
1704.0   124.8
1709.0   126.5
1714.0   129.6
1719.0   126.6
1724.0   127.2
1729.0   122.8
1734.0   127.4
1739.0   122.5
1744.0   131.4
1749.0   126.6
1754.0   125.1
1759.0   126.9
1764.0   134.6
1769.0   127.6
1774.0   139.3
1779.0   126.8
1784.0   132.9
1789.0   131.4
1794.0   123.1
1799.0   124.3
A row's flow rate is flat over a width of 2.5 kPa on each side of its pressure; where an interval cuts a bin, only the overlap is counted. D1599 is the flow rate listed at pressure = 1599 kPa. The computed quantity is 125.3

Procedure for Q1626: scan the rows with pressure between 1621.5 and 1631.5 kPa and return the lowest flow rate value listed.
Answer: 145.4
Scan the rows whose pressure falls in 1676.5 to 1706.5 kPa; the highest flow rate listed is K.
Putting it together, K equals 127.6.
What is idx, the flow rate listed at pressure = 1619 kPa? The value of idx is 143.7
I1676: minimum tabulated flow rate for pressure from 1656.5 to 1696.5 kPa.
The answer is 120.9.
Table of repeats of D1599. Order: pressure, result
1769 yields 127.6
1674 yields 125.6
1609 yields 131.8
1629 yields 145.4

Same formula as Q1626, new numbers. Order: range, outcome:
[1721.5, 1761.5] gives 122.5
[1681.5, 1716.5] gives 122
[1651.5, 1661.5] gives 129.5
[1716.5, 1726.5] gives 126.6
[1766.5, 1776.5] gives 127.6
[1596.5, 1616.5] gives 123.9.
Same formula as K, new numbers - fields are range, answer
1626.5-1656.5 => 145.4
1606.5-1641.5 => 164.2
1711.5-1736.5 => 129.6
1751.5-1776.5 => 139.3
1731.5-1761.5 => 131.4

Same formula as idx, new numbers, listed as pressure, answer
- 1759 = 126.9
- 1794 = 123.1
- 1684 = 127.6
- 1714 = 129.6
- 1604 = 123.9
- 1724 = 127.2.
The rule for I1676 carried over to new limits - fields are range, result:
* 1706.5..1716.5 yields 126.5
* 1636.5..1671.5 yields 118.5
